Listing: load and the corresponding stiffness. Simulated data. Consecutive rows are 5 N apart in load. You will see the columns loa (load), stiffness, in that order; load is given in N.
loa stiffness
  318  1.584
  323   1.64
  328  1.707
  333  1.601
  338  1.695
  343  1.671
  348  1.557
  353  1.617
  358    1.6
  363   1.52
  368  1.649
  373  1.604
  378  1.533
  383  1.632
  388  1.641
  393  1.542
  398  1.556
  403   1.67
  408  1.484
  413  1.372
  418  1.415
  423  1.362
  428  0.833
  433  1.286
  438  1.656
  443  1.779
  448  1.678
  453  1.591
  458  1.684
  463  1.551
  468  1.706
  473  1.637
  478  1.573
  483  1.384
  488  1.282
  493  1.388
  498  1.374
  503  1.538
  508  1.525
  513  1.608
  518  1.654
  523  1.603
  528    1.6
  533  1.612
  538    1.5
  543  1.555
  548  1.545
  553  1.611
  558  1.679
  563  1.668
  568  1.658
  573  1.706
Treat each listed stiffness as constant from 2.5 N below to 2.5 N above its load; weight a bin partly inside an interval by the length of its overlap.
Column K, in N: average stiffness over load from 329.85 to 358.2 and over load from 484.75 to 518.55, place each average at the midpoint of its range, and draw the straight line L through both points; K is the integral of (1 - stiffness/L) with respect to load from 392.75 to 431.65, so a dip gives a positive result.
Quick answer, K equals 4.18 N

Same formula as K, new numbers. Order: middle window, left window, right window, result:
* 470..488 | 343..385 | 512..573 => 1.2 N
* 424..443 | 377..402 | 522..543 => 3.0 N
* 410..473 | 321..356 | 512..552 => 4.4 N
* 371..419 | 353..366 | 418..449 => -1.5 N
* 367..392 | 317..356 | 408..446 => -1.4 N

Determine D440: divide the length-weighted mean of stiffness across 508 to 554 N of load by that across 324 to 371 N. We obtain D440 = 0.97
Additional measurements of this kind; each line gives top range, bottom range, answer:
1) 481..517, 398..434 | 1.07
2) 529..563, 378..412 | 1.01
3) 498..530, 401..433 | 1.17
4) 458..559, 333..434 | 1.02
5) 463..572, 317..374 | 0.96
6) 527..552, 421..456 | 1.07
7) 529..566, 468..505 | 1.09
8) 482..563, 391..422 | 1.02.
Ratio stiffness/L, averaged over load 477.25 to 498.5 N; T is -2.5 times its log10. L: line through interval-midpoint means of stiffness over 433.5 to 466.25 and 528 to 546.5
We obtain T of 0.16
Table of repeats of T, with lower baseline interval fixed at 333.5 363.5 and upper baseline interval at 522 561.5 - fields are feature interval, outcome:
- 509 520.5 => -0.016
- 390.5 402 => 0.030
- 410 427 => 0.199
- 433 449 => -0.026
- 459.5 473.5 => -0.023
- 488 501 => 0.167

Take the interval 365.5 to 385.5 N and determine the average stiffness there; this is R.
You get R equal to 1.6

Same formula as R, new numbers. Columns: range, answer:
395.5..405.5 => 1.61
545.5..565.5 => 1.63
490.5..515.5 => 1.49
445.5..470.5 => 1.64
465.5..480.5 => 1.64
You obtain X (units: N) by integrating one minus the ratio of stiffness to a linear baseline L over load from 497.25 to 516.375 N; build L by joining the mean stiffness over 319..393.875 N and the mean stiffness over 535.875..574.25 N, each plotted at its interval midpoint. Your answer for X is 0.99 N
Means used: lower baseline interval 1.61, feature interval 1.53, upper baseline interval 1.61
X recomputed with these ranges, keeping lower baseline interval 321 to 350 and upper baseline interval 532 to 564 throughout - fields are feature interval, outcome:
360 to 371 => 0.4 N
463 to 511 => 3.4 N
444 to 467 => -0.4 N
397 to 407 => 0.2 N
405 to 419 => 1.7 N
